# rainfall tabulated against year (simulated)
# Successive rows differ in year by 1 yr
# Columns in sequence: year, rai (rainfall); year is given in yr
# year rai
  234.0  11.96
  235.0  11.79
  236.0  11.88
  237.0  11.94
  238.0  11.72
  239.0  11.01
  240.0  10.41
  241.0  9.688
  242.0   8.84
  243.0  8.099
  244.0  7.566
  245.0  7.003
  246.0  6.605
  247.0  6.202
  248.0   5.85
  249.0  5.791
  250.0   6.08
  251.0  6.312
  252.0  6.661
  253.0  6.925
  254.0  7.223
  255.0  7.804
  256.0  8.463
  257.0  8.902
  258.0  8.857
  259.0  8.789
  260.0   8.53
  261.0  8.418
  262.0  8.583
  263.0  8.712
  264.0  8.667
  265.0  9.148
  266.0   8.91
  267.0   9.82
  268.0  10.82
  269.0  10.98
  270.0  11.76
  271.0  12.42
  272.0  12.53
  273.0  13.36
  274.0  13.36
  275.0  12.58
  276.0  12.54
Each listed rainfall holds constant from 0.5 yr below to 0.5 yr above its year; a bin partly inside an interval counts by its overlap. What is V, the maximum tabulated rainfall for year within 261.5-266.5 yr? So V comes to 9.148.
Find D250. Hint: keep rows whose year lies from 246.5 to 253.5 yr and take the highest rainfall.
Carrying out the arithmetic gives 6.925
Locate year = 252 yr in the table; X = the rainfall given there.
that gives 6.661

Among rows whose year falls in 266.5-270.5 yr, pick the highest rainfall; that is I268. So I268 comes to 11.76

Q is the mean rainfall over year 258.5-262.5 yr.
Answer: 8.58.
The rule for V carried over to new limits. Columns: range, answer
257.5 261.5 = 8.857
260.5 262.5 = 8.583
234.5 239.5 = 11.94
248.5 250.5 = 6.08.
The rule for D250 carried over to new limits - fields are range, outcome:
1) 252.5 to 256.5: 8.463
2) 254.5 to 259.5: 8.902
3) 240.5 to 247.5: 9.688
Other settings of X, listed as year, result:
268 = 10.82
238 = 11.72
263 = 8.712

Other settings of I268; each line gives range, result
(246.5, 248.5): 6.202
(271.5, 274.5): 13.36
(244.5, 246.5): 7.003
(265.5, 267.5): 9.82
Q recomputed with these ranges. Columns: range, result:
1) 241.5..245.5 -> 7.88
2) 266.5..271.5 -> 11.2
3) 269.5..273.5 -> 12.5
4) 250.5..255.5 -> 6.98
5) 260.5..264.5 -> 8.6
